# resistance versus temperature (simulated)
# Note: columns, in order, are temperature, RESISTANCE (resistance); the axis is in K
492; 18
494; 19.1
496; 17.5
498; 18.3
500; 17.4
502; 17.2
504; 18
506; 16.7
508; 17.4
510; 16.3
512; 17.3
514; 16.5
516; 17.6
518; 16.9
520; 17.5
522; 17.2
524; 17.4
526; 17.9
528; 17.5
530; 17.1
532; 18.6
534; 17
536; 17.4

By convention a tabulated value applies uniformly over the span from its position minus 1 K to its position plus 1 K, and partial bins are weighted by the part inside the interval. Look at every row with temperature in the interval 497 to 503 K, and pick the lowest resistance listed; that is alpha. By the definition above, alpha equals 17.2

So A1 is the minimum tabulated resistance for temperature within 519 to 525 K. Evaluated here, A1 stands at 17.2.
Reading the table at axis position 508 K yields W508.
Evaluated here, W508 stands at 17.4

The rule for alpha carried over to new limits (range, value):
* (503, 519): 16.3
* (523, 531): 17.1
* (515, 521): 16.9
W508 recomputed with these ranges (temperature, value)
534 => 17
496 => 17.5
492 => 18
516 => 17.6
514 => 16.5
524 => 17.4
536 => 17.4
